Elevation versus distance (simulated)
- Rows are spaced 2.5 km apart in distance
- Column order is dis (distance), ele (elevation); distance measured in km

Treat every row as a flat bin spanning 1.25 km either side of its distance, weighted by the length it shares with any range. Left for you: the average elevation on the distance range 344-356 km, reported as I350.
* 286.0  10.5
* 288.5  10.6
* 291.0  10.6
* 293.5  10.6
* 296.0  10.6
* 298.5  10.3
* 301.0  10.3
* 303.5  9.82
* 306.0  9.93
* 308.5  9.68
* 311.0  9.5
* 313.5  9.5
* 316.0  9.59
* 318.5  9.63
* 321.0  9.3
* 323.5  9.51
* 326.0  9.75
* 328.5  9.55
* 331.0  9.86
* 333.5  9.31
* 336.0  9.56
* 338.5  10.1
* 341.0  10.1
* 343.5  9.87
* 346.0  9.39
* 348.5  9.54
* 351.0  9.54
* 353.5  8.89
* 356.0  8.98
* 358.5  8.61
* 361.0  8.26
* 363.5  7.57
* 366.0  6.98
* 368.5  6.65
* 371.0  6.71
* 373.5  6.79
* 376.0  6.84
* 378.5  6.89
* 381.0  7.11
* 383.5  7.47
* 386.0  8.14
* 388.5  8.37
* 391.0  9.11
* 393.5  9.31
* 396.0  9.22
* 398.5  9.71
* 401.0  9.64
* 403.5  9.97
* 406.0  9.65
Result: 9.34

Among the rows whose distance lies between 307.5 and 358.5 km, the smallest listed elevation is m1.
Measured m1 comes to 8.61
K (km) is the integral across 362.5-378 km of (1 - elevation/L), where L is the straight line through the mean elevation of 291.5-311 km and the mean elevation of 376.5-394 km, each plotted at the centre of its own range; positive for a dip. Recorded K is 2.7 km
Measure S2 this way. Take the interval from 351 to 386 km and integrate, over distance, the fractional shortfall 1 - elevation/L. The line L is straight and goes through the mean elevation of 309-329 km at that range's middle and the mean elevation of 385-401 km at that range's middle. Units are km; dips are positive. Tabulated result 6.1 km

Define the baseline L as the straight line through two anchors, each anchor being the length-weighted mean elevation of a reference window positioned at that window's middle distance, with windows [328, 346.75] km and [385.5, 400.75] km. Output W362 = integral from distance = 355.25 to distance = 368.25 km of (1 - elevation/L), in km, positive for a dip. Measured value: 2.1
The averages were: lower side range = 9.73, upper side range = 9.06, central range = 7.94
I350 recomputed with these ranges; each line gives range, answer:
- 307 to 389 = 8.72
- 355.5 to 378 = 7.42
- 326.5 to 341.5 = 9.73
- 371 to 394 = 7.67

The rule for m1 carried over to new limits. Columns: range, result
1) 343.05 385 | 6.65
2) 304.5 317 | 9.5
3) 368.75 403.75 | 6.71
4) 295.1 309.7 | 9.68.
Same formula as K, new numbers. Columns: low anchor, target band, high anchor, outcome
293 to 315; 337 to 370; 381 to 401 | 1.7 km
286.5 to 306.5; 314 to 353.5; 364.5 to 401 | -1.4 km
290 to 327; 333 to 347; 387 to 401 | -0.2 km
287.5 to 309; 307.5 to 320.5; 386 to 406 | 0.7 km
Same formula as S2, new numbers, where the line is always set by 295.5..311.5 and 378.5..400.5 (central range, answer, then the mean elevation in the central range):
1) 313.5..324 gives 0.3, 9.51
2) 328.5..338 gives -0.1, 9.61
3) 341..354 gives -0.4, 9.54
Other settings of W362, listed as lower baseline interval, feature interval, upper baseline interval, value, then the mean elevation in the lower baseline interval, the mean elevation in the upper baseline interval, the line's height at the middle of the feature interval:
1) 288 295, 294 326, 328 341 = 1.27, 10.6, 9.72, 10.2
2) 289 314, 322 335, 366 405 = -0.17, 10.1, 8.1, 9.47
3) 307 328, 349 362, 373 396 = -0.43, 9.56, 7.89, 8.61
